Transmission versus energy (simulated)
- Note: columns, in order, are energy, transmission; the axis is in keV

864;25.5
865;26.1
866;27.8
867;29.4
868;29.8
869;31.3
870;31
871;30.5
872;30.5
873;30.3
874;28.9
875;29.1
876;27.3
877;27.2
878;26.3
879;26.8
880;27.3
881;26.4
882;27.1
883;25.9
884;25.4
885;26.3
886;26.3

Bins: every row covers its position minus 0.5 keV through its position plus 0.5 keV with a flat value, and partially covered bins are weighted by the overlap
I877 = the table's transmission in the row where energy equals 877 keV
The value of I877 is 27.2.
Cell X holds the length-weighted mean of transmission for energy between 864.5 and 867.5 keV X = 27.8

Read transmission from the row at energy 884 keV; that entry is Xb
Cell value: 25.4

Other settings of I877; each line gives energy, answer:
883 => 25.9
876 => 27.3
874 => 28.9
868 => 29.8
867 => 29.4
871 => 30.5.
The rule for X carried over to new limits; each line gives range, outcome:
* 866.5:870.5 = 30.4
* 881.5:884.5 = 26.1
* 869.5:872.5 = 30.7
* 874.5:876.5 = 28.2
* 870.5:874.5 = 30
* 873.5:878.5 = 27.8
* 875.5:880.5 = 27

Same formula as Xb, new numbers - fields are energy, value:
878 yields 26.3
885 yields 26.3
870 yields 31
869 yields 31.3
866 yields 27.8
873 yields 30.3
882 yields 27.1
